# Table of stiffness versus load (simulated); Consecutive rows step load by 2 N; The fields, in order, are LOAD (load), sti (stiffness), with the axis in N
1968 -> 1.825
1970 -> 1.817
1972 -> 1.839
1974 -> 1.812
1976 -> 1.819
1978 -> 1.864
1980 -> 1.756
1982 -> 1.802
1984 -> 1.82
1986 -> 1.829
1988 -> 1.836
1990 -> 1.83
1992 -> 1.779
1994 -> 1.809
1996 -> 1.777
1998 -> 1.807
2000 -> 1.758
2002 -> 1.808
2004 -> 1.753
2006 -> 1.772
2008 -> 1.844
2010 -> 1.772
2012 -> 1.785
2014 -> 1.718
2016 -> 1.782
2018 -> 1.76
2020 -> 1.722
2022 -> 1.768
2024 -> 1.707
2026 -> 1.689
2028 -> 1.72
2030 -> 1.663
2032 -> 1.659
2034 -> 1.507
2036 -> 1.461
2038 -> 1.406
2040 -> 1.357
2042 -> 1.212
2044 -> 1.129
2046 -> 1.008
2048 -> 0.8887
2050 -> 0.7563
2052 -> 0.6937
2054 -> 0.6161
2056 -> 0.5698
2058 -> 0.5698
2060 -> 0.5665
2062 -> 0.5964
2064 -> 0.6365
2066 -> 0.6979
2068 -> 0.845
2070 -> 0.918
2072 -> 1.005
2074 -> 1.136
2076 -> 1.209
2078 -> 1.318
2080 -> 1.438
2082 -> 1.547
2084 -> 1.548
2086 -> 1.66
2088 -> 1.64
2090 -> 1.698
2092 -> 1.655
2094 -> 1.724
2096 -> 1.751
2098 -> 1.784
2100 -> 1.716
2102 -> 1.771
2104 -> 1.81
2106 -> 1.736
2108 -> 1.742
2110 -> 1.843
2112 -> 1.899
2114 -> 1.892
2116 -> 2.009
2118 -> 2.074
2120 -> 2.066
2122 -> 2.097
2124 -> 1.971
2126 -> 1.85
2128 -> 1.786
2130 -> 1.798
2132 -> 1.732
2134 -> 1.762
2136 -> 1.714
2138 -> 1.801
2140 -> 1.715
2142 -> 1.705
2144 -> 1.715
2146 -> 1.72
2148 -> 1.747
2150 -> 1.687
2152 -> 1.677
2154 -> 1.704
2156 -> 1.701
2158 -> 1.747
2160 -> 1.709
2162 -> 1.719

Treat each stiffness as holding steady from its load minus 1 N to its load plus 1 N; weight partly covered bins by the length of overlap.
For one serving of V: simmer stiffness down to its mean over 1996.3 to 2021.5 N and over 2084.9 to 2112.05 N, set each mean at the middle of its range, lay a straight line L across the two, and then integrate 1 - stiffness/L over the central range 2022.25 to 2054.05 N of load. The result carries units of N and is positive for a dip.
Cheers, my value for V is 8.2 N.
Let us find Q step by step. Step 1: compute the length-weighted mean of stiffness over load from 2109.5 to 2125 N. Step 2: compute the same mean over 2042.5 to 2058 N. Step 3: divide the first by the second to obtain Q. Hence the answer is 2.5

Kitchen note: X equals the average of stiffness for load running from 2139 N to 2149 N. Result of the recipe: 1.72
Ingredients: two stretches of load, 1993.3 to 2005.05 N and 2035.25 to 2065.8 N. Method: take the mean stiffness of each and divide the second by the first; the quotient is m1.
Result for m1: 0.50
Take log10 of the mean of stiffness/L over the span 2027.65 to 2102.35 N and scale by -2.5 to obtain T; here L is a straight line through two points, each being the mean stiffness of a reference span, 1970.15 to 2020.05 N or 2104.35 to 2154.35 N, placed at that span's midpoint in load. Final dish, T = 0.418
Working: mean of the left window 1.8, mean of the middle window 1.23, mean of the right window 1.82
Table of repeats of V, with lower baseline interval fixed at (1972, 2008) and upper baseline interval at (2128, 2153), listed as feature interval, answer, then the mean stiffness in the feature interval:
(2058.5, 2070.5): 7.3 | 0.696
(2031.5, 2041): 1.7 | 1.47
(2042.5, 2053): 5.1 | 0.91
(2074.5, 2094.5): 2.6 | 1.53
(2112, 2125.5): -2.0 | 2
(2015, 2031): 0.6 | 1.73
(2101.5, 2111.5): -0.2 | 1.79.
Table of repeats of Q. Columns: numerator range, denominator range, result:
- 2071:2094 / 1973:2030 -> 0.82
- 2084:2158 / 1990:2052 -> 1.13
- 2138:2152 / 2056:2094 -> 1.50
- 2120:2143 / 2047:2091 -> 1.78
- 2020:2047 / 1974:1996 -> 0.82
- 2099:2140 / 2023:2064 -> 1.64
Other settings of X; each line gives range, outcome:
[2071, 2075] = 1.07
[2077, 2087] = 1.5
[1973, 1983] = 1.81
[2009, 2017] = 1.76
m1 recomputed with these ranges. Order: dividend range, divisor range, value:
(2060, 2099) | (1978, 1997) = 0.71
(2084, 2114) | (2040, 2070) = 2.19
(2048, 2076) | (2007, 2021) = 0.43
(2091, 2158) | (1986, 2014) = 1.00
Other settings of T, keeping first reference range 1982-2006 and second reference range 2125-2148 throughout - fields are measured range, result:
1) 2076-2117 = 0.04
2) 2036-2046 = 0.37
